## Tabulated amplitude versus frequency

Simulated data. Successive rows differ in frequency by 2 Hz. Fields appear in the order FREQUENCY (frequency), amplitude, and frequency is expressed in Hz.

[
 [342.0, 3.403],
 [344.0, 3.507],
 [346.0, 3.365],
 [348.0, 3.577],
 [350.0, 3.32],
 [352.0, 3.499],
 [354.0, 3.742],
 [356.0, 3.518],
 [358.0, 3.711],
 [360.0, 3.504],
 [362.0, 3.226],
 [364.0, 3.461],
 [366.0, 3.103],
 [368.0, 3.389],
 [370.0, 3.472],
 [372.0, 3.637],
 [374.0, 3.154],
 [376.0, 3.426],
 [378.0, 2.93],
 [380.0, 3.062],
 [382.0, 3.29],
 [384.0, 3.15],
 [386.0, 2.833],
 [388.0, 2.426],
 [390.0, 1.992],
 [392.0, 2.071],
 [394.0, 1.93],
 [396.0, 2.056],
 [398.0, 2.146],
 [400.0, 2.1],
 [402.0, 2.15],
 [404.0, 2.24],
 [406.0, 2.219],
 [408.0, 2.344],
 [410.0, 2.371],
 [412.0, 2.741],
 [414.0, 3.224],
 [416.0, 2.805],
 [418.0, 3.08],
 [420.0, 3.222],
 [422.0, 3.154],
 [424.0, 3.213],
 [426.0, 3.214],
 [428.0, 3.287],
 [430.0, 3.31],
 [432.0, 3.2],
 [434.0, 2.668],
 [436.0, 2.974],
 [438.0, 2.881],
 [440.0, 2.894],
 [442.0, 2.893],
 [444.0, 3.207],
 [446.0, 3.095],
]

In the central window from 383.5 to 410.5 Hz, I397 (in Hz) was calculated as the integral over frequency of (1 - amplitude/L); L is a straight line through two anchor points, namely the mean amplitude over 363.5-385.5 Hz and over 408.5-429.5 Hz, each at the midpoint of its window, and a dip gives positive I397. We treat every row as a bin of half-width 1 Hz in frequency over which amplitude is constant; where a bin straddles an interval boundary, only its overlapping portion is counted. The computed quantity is 7.5 Hz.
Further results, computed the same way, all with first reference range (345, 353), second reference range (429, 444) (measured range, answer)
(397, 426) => 4.2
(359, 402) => 5.6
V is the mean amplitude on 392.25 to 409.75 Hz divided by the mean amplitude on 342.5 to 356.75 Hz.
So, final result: 0.62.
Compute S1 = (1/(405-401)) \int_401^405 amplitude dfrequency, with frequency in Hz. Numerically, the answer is 2.2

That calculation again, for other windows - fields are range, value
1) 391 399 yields 2.05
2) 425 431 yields 3.27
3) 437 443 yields 2.89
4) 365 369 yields 3.25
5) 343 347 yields 3.44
